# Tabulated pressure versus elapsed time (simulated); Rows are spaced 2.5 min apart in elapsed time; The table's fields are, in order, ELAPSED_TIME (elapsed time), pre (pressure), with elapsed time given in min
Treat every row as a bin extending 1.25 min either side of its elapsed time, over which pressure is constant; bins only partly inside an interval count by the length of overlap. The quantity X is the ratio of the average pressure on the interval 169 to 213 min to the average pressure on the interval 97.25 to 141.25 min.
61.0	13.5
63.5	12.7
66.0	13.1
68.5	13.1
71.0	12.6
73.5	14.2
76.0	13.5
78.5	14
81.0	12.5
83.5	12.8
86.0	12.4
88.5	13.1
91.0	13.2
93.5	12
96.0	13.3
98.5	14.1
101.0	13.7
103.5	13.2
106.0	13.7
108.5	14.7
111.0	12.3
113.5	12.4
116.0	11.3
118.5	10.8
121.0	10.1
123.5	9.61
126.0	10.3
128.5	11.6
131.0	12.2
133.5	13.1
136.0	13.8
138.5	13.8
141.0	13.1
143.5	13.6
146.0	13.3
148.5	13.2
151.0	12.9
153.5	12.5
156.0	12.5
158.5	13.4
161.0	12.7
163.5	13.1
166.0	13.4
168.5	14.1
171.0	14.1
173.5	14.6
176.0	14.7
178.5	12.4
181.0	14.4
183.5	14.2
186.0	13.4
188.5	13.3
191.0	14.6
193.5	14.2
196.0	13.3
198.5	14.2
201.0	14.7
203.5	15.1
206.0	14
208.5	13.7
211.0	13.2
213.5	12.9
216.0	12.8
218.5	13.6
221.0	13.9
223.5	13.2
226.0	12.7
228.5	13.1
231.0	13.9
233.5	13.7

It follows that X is 1.1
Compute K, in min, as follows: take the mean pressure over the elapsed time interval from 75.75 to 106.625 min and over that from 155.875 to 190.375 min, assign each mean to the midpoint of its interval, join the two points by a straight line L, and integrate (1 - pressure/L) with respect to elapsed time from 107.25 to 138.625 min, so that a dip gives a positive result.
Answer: 3.3 min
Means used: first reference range 13.2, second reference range 13.6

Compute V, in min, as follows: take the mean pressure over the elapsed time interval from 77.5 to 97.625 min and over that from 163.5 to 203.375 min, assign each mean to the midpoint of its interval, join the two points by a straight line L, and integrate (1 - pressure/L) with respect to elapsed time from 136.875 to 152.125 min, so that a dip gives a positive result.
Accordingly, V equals 0.2 min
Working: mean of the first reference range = 12.9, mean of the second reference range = 14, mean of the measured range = 13.3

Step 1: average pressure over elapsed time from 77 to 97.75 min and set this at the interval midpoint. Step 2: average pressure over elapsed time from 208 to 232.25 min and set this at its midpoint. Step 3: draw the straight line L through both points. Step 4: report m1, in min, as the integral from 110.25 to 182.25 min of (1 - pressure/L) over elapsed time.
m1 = 2.0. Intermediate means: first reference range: 12.9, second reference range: 13.3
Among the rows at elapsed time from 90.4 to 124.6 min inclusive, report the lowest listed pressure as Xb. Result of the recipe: 9.61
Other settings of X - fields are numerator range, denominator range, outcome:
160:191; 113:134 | 1.23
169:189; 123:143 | 1.13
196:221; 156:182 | 1.01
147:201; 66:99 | 1.04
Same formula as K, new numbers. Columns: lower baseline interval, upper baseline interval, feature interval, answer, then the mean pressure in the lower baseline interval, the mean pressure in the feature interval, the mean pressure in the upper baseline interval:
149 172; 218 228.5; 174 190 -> -0.7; 13.2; 13.8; 13.3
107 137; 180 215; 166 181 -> -0.8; 11.8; 14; 13.9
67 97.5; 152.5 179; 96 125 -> 1.8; 13.1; 12.4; 13.4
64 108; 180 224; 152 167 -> 0.7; 13.2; 12.9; 13.8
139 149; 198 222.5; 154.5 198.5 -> -0.4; 13.3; 13.7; 13.8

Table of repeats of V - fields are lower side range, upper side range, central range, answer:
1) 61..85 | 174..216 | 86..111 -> 0.0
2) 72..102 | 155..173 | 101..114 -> -0.1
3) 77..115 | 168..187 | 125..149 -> 1.3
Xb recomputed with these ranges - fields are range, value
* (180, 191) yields 13.3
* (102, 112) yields 12.3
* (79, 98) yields 12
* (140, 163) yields 12.5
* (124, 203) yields 10.3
